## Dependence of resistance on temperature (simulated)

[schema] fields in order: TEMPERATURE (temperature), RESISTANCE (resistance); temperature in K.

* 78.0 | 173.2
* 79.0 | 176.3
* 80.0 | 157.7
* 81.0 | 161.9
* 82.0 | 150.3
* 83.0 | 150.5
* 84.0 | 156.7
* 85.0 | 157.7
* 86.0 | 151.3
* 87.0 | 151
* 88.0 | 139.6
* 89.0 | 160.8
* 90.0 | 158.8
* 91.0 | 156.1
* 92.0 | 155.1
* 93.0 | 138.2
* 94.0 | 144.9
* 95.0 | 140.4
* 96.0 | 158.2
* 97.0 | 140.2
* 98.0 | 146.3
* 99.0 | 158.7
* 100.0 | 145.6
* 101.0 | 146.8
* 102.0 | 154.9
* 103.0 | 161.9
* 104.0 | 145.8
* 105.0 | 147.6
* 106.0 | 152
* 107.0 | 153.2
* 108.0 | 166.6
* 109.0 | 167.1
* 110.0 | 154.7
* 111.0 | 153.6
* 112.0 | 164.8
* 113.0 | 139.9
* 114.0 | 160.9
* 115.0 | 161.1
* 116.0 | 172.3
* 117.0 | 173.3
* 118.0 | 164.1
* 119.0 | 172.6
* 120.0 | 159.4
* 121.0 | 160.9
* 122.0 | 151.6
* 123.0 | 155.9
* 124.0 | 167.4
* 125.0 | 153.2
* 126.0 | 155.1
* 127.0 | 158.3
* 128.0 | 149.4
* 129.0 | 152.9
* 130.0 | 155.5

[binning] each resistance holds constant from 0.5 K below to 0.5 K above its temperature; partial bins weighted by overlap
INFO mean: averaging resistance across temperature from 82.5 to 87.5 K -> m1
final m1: 153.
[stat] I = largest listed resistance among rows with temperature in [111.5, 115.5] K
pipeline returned 164.8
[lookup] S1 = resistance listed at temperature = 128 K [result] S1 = 149.4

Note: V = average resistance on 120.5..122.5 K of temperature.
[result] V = 156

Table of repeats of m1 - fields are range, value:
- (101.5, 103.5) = 158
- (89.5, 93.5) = 152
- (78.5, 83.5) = 159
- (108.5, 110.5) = 161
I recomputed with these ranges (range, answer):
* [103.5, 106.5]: 152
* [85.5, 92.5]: 160.8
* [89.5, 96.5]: 158.8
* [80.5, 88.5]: 161.9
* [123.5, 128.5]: 167.4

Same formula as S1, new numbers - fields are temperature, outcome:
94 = 144.9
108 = 166.6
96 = 158.2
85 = 157.7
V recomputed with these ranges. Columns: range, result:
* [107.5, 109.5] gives 167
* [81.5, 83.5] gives 150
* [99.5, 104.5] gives 151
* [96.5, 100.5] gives 148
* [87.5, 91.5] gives 154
